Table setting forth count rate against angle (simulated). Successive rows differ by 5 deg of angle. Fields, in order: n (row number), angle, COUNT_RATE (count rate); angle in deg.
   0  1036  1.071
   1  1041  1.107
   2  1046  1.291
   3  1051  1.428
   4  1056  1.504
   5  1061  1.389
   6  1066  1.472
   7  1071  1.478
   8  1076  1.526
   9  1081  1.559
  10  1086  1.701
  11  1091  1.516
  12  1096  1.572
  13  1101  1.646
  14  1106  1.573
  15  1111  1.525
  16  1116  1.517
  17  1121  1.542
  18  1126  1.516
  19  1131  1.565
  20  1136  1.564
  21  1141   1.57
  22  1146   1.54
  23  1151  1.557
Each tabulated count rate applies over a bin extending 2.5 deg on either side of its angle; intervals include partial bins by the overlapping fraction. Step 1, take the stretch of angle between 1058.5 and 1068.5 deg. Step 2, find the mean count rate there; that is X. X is 1.43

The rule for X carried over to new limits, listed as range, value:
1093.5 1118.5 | 1.57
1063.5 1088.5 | 1.55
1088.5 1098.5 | 1.54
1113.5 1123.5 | 1.53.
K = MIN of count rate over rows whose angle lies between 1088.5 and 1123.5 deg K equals 1.516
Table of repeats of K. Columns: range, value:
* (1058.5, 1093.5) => 1.389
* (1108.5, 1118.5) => 1.517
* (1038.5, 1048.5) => 1.107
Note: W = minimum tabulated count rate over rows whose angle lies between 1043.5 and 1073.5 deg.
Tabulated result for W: 1.291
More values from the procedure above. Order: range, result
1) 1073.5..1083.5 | 1.526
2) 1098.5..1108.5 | 1.573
